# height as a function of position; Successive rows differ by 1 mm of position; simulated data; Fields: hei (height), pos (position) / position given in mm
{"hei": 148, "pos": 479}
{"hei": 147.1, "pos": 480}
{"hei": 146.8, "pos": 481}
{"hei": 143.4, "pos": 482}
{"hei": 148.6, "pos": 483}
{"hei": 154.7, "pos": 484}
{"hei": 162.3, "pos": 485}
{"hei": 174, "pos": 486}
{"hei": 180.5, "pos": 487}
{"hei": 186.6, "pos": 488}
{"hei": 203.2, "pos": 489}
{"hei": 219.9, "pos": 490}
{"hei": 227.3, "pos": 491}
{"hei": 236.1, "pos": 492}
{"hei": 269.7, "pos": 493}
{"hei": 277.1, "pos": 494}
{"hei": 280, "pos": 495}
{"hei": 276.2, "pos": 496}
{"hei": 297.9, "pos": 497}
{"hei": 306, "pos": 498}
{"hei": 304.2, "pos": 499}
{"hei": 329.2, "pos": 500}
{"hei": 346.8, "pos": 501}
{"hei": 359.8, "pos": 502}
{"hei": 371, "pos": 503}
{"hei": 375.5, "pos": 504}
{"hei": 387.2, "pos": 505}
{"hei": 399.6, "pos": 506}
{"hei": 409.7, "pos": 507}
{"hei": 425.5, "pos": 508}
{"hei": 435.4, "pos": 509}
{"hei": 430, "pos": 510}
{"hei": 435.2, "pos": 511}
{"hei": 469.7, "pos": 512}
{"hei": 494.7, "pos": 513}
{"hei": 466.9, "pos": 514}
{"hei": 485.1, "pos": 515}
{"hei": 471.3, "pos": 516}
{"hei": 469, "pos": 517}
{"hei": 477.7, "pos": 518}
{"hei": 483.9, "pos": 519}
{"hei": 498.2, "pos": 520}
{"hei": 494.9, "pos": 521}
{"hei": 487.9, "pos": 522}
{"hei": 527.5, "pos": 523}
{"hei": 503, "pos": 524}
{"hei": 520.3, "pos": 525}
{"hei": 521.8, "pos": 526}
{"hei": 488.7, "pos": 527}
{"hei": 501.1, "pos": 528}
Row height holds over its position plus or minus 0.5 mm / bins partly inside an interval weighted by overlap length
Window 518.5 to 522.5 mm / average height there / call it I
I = 491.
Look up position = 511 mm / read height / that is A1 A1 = 435.2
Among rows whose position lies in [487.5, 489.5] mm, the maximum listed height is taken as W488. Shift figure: 203.2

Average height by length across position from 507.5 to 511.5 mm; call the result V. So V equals 432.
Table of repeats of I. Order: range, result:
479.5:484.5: 148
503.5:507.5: 393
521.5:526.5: 512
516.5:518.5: 473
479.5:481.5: 147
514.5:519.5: 477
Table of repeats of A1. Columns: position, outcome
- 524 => 503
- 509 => 435.4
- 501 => 346.8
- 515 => 485.1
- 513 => 494.7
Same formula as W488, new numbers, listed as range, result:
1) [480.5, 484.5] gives 154.7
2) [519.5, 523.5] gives 527.5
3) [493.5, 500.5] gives 329.2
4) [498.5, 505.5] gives 387.2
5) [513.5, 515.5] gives 485.1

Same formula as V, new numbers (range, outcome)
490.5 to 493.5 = 244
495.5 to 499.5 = 296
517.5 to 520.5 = 487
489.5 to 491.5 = 224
